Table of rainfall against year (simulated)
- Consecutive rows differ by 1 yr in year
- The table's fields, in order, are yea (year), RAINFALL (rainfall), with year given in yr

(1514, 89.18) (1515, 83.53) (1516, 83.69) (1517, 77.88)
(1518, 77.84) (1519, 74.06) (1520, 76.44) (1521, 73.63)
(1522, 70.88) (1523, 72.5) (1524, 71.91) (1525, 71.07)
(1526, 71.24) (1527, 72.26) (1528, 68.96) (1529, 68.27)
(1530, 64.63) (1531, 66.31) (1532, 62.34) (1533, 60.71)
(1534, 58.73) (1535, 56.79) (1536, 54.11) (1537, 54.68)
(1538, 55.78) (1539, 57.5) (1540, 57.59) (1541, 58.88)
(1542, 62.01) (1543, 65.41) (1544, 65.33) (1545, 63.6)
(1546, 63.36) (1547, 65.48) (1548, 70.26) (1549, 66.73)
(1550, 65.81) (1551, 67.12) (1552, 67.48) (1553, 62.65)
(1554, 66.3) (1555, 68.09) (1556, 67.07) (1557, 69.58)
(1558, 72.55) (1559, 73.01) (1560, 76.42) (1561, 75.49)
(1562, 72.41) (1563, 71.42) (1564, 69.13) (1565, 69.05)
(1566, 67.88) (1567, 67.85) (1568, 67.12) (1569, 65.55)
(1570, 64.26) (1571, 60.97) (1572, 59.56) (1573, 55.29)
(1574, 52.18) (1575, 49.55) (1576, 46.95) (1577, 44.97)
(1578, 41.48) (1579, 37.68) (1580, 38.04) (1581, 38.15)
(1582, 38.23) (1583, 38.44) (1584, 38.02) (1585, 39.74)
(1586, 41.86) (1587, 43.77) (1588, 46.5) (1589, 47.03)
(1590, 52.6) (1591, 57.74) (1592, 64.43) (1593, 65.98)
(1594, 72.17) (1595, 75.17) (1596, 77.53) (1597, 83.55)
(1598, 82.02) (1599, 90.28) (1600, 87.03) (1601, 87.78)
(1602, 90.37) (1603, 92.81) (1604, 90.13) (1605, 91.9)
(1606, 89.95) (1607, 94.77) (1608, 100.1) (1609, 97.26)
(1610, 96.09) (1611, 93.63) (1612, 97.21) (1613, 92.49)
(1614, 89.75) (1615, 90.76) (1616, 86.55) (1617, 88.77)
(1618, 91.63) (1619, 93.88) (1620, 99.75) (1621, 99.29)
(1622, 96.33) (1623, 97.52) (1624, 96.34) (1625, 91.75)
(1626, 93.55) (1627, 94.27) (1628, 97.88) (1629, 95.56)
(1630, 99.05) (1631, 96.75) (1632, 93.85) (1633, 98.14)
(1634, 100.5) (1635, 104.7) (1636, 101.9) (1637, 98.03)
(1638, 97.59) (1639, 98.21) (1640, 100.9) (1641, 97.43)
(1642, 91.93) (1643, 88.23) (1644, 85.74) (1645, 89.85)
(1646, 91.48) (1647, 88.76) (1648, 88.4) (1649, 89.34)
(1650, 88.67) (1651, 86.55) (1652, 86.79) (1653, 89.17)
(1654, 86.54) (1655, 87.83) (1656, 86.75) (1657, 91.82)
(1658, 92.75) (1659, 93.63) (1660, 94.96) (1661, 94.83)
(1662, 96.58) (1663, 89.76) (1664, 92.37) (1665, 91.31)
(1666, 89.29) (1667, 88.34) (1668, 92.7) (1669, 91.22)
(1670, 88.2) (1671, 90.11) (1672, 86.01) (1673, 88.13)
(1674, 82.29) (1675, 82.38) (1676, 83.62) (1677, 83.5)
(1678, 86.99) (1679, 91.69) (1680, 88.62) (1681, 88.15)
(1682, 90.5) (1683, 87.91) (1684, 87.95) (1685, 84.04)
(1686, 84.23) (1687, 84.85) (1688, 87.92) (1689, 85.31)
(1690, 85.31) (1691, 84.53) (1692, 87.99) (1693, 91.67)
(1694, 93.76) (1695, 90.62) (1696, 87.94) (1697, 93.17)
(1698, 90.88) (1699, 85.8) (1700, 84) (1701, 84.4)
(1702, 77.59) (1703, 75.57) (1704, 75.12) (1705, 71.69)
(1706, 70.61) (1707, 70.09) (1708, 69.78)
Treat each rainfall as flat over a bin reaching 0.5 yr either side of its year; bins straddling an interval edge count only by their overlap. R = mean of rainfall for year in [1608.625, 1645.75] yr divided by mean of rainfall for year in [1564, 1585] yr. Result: 1.82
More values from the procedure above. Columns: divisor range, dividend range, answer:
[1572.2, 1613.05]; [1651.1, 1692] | 1.32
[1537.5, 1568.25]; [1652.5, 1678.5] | 1.34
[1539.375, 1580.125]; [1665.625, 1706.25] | 1.37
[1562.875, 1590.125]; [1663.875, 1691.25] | 1.69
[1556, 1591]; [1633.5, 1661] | 1.66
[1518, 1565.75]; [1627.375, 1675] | 1.38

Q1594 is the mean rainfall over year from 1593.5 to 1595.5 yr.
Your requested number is 73.7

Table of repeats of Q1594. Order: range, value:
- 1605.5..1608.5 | 94.9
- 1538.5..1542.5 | 59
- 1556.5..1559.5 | 71.7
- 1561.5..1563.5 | 71.9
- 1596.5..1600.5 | 85.7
